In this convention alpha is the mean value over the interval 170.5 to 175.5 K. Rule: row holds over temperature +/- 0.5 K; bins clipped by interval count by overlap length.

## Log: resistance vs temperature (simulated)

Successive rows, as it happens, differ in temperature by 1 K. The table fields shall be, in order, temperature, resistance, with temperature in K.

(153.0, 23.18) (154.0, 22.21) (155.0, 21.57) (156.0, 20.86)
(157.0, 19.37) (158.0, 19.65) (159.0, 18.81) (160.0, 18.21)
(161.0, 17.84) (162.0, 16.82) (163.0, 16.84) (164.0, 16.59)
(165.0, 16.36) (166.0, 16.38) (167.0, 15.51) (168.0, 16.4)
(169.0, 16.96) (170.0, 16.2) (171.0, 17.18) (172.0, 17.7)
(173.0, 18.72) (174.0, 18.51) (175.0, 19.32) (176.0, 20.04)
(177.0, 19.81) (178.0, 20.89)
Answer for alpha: 18.3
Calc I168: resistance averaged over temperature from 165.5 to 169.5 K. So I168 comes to 16.3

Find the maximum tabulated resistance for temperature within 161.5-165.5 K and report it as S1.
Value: 16.84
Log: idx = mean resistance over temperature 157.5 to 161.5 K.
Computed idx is 18.6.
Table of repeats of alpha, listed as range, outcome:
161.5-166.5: 16.6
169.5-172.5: 17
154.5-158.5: 20.4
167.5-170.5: 16.5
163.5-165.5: 16.5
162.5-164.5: 16.7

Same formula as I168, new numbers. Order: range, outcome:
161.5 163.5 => 16.8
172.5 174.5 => 18.6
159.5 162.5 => 17.6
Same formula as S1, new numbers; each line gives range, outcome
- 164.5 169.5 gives 16.96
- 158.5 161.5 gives 18.81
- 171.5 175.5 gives 19.32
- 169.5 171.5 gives 17.18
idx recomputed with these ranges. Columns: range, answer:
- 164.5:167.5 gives 16.1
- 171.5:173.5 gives 18.2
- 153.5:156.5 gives 21.5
